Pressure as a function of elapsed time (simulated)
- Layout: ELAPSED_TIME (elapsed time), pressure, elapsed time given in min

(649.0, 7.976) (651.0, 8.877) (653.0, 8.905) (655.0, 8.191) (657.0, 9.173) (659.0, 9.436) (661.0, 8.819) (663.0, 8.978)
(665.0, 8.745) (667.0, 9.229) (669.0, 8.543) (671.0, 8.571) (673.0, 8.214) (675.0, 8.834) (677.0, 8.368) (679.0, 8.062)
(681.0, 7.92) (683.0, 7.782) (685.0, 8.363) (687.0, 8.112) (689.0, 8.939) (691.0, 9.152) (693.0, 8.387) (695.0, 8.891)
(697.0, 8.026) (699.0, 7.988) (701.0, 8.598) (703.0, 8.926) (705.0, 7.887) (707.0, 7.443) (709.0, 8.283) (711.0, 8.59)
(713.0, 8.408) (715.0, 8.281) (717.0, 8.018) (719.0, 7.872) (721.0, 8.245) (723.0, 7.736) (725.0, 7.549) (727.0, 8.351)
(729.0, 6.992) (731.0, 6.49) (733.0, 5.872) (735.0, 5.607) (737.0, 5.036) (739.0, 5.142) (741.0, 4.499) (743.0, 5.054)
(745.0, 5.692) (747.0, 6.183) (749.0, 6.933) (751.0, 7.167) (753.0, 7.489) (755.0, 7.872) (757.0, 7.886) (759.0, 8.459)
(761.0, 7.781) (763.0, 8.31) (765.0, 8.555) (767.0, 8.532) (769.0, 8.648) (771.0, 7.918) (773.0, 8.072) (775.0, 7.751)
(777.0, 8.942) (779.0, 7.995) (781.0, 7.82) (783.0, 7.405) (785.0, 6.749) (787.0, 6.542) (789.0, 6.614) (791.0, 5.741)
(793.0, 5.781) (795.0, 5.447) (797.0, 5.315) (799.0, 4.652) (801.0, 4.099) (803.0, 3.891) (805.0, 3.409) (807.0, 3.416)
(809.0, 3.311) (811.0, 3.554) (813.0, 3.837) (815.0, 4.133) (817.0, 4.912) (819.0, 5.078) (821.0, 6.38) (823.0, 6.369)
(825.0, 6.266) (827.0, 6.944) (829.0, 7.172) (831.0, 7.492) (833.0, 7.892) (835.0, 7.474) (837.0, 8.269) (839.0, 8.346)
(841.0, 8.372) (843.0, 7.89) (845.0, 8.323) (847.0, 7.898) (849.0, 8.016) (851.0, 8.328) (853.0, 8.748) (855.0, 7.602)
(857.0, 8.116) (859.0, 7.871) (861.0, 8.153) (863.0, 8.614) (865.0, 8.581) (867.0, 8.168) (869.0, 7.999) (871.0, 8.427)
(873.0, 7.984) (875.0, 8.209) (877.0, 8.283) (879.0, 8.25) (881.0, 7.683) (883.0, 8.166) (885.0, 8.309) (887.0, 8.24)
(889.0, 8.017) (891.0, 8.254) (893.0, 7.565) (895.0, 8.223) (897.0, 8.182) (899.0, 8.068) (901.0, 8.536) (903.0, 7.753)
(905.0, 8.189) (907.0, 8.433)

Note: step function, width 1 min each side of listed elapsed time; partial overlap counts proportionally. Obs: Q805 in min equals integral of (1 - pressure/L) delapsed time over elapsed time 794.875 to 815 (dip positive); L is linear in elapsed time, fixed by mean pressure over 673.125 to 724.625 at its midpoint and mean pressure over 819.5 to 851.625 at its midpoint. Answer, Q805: 9.6 min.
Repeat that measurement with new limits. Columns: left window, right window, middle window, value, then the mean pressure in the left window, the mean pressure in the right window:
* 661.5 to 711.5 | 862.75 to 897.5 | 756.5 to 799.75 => 5.1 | 8.44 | 8.17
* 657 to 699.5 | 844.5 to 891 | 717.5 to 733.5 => 1.9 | 8.56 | 8.17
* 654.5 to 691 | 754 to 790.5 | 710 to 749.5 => 6.5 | 8.59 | 7.85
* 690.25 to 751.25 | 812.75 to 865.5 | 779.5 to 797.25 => 2.1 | 7.33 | 7.34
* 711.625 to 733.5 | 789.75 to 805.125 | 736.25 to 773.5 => -4.3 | 7.68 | 4.9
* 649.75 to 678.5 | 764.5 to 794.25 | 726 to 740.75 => 3.5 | 8.76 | 7.5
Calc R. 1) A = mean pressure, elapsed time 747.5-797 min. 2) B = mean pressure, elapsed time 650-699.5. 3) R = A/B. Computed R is 0.9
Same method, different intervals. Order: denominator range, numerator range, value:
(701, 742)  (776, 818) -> 0.74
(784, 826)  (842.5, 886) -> 1.63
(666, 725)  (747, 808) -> 0.82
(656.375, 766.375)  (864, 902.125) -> 1.05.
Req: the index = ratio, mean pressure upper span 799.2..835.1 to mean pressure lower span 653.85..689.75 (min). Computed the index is 0.6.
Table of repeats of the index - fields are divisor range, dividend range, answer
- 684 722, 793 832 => 0.61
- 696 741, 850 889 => 1.10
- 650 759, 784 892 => 0.88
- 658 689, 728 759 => 0.74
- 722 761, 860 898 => 1.23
